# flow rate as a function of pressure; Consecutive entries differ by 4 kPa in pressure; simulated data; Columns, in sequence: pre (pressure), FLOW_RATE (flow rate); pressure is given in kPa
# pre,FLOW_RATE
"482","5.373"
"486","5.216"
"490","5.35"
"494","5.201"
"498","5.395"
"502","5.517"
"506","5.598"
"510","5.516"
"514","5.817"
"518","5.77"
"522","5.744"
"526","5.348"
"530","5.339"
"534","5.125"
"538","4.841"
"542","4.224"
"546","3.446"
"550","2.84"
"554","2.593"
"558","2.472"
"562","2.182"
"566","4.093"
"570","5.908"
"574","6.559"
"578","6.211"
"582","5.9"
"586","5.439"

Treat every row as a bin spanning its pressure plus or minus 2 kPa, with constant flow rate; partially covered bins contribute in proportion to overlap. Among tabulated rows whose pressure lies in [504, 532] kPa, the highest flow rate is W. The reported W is 5.817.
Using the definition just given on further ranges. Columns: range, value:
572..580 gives 6.559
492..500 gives 5.395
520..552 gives 5.744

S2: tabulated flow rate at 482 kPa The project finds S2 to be 5.373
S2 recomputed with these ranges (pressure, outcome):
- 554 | 2.593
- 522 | 5.744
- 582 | 5.9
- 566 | 4.093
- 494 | 5.201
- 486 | 5.216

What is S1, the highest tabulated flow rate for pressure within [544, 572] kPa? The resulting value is 5.908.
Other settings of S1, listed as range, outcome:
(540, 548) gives 4.224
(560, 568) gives 4.093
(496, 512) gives 5.598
